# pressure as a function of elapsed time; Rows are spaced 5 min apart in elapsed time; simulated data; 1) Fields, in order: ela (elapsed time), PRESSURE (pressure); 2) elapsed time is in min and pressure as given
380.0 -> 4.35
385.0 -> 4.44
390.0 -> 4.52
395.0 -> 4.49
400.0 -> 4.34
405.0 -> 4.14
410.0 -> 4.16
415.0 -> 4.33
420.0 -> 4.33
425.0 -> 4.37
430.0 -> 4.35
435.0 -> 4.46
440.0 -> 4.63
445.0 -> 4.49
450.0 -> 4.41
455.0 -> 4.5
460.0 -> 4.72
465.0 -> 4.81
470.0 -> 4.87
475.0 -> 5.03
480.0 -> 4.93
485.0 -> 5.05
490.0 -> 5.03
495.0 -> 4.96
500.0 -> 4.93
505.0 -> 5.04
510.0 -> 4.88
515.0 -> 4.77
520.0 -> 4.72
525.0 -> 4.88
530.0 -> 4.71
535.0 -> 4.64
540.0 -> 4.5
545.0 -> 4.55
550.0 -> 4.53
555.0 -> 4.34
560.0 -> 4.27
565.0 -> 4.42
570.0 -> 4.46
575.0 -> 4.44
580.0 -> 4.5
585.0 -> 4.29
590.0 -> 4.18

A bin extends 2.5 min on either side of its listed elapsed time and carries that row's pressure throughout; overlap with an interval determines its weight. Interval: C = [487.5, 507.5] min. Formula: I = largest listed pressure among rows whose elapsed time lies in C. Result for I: 5.04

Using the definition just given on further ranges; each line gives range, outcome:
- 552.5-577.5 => 4.46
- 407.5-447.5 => 4.63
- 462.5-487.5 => 5.05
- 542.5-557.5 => 4.55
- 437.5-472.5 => 4.87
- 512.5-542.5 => 4.88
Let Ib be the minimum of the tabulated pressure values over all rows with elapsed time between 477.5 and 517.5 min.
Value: 4.77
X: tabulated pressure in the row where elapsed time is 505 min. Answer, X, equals 5.04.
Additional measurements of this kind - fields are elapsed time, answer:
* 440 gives 4.63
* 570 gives 4.46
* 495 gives 4.96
